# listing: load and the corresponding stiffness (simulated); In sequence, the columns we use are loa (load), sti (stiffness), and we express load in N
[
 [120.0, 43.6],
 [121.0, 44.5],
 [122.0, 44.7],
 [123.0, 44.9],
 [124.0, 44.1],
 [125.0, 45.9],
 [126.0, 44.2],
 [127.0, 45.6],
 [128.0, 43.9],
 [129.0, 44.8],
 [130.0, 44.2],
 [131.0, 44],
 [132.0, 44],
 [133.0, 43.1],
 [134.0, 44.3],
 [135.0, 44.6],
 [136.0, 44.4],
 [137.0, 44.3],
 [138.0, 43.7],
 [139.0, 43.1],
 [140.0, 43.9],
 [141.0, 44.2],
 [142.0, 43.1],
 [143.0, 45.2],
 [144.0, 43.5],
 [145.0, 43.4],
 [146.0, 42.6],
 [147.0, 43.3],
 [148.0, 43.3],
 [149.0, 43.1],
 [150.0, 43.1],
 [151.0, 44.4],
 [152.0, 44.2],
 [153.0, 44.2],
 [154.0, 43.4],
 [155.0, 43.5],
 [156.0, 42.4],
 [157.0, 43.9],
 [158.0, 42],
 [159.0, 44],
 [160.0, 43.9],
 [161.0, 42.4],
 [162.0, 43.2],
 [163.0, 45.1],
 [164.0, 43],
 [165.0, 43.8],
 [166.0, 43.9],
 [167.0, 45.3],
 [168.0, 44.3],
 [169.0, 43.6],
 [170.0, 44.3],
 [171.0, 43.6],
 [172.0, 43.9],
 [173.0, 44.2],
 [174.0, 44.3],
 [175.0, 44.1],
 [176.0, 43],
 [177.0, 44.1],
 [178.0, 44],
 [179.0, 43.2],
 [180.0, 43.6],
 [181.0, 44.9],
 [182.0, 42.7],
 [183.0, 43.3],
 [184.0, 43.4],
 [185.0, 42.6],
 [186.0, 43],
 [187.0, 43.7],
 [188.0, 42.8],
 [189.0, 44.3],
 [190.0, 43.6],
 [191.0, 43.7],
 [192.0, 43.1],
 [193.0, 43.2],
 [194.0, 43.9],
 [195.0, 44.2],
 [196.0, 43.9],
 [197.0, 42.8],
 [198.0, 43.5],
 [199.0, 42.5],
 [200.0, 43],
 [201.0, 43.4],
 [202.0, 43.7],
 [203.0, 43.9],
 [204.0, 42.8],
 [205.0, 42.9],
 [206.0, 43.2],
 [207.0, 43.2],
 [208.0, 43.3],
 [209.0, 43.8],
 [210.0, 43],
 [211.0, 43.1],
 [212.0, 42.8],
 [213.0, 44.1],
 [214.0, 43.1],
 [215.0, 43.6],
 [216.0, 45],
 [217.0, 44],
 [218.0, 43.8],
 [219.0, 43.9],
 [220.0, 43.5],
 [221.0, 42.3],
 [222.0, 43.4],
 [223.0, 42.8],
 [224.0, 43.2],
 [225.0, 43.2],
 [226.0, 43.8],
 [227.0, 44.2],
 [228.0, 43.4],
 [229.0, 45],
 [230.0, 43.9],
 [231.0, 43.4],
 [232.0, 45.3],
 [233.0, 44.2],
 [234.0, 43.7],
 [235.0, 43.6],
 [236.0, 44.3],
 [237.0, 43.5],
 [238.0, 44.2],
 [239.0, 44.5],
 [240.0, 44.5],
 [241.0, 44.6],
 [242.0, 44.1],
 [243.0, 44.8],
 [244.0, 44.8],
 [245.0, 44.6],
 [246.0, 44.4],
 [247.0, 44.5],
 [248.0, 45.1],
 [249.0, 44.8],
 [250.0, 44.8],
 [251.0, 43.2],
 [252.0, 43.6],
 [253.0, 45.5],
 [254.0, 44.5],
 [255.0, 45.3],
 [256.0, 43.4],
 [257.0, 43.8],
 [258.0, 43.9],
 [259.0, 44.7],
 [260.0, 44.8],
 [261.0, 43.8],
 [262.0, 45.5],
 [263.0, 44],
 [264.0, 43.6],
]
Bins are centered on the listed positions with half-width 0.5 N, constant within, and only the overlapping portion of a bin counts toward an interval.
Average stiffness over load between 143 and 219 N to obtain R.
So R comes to 43.6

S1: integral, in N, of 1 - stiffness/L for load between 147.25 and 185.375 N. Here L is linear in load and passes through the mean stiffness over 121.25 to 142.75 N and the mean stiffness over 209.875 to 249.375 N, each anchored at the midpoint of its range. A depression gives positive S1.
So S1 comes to 0.4 N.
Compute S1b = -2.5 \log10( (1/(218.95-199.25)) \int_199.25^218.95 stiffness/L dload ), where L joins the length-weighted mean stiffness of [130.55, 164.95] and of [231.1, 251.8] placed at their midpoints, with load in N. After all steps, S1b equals 0.016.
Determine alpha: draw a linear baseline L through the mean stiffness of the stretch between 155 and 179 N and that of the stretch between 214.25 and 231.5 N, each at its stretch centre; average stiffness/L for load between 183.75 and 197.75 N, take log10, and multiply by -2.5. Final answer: 0.006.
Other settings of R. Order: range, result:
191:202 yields 43.4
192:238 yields 43.6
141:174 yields 43.7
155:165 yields 43.4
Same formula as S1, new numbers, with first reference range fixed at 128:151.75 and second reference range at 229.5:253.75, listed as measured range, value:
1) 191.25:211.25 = 0.36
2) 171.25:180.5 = 0.04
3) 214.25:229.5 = 0.20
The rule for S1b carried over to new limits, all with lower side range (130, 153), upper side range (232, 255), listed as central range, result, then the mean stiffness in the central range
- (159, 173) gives 0.00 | 43.9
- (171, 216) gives 0.02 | 43.5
